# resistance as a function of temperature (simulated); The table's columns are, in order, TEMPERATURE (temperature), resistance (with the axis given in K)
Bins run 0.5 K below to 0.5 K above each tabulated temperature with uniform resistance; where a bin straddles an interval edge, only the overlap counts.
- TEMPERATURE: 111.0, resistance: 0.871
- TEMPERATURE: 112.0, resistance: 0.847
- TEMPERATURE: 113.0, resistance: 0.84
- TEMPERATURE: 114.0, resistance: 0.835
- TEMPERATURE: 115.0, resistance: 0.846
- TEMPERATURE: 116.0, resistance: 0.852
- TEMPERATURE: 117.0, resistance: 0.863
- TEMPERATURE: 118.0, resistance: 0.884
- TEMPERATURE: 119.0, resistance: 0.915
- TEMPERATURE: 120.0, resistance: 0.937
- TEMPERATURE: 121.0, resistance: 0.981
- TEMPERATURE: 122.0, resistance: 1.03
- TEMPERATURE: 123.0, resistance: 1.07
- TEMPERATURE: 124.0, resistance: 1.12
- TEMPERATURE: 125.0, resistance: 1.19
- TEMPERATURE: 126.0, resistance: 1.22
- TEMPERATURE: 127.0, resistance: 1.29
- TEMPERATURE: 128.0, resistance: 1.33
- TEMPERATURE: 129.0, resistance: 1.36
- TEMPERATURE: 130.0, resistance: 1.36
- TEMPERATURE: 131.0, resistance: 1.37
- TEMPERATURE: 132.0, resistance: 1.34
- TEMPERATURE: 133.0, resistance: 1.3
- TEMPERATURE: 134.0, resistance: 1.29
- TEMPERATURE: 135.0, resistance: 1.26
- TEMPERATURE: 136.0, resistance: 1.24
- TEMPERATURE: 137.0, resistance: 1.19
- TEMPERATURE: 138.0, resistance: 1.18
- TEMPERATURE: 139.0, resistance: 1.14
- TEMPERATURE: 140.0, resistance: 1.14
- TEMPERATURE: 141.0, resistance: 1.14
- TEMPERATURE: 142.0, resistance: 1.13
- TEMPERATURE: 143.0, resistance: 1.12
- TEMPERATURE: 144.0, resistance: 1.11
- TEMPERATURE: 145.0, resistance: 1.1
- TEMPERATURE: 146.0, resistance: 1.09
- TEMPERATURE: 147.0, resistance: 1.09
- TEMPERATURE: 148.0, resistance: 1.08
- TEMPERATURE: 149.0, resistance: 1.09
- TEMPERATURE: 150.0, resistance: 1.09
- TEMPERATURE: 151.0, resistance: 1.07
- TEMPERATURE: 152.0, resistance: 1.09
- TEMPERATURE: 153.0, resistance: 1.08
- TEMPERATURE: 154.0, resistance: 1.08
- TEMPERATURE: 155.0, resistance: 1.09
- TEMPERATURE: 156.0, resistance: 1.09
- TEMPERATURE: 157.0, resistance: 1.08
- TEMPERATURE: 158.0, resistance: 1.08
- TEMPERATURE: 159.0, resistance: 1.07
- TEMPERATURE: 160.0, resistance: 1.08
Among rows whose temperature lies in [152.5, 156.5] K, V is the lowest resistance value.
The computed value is 1.08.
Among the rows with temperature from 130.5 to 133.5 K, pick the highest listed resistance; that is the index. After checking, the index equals 1.37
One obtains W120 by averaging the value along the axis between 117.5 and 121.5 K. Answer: 0.929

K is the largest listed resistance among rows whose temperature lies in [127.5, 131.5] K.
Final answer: 1.37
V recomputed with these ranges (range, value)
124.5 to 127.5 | 1.19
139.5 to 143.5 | 1.12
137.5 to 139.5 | 1.14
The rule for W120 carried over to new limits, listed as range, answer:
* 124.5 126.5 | 1.21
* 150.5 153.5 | 1.08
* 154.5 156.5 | 1.09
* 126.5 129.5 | 1.33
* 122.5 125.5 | 1.13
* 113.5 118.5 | 0.856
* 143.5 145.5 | 1.1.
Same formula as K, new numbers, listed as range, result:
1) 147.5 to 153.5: 1.09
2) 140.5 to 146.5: 1.14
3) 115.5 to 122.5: 1.03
